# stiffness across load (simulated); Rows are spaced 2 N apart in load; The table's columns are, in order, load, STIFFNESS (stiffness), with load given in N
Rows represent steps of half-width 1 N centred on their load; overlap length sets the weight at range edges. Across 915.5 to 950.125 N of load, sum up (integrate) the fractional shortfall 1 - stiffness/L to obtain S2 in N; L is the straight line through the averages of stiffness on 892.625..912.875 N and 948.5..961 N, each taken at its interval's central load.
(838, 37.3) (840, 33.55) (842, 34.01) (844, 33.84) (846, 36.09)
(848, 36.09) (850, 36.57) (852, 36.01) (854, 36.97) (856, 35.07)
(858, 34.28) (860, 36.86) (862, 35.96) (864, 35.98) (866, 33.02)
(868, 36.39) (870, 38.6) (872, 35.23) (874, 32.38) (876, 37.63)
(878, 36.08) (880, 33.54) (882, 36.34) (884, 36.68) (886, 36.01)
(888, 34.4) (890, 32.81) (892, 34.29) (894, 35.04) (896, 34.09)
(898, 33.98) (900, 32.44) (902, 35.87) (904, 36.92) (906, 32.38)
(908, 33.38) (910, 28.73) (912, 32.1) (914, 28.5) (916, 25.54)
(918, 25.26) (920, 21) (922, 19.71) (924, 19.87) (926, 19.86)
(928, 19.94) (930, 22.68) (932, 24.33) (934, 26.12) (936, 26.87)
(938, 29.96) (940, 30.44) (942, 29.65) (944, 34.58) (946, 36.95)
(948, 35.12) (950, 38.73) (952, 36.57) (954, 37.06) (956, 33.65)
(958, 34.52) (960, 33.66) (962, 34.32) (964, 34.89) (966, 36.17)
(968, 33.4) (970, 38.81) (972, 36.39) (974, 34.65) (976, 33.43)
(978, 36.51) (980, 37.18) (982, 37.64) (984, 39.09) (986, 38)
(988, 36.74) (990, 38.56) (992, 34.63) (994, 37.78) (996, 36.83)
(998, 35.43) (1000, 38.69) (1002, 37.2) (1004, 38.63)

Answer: 8.0 N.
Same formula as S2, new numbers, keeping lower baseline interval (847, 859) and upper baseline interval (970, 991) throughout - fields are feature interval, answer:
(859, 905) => 1.1 N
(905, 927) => 6.2 N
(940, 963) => 1.2 N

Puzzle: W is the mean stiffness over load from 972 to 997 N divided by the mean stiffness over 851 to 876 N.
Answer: 1.03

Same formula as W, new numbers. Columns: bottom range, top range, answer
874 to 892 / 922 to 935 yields 0.62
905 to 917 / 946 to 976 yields 1.18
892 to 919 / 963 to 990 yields 1.14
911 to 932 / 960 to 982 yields 1.51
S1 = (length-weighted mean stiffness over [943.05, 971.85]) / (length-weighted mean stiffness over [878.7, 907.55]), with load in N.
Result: 1.03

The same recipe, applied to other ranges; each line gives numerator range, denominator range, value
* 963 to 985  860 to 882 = 1.02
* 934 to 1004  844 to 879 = 0.99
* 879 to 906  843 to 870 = 0.97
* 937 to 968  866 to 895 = 0.97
